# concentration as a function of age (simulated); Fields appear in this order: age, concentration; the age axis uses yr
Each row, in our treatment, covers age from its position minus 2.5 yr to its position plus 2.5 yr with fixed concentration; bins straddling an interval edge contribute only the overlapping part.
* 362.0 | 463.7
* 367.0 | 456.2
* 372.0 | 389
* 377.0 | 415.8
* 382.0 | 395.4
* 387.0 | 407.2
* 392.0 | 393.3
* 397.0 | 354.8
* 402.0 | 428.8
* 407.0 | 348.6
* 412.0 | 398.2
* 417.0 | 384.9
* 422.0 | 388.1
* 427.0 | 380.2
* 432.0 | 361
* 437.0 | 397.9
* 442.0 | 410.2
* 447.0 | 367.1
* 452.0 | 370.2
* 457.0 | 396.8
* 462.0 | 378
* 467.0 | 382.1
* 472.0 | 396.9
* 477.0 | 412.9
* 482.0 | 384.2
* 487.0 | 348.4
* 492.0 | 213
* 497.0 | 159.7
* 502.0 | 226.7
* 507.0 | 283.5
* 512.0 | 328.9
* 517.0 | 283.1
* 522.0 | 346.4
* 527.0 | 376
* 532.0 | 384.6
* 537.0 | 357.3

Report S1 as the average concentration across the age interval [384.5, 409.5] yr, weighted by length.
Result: 387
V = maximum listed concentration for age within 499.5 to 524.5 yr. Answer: 346.4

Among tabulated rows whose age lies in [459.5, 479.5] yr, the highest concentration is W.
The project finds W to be 412.9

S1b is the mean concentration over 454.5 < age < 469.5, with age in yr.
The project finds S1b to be 386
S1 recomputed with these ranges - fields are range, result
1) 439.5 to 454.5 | 382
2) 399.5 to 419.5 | 390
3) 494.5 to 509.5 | 223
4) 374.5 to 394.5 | 403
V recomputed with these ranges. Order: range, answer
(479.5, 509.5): 384.2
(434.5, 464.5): 410.2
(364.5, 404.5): 456.2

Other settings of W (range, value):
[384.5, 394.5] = 407.2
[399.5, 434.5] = 428.8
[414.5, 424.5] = 388.1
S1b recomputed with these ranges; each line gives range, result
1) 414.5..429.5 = 384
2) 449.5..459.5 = 384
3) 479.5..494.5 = 315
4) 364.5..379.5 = 420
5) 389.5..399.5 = 374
